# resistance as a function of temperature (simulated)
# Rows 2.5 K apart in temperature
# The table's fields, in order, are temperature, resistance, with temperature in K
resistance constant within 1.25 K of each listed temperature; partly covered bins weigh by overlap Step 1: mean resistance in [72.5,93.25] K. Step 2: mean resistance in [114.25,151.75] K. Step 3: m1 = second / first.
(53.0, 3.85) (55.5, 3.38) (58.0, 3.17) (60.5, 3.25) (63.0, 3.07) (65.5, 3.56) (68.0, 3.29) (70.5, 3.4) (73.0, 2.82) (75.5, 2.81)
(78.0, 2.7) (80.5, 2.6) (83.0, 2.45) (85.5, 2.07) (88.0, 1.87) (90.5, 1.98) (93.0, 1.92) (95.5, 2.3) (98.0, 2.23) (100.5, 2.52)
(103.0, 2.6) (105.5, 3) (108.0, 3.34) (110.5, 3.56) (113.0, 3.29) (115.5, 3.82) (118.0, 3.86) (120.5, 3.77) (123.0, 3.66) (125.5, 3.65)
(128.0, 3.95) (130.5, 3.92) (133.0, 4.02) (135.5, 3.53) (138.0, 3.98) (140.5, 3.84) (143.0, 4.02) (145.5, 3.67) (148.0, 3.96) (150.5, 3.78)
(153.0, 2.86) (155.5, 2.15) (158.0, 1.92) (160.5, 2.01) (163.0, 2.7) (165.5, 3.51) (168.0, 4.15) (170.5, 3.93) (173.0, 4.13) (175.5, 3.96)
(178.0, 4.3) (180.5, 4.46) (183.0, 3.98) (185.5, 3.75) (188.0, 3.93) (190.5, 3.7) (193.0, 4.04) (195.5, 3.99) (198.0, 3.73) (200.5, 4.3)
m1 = 1.6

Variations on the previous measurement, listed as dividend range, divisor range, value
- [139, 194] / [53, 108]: 1.30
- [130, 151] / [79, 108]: 1.63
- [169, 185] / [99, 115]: 1.34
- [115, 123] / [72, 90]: 1.55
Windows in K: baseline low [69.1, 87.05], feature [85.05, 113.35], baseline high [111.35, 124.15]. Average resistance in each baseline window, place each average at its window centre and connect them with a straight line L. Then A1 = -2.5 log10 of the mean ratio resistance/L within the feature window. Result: 0.26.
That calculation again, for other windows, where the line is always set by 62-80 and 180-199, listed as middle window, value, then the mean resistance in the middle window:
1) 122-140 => -0.09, 3.82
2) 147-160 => 0.27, 2.86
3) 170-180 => -0.08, 4.12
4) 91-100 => 0.44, 2.17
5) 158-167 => 0.37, 2.67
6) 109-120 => -0.08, 3.64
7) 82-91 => 0.46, 2.09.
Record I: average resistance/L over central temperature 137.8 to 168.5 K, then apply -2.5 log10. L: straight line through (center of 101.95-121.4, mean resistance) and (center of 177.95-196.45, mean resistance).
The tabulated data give 0.16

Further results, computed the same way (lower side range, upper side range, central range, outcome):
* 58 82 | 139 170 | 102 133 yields -0.13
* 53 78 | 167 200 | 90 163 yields 0.13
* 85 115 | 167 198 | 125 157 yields -0.11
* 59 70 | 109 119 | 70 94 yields 0.36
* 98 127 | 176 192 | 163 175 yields 0.02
